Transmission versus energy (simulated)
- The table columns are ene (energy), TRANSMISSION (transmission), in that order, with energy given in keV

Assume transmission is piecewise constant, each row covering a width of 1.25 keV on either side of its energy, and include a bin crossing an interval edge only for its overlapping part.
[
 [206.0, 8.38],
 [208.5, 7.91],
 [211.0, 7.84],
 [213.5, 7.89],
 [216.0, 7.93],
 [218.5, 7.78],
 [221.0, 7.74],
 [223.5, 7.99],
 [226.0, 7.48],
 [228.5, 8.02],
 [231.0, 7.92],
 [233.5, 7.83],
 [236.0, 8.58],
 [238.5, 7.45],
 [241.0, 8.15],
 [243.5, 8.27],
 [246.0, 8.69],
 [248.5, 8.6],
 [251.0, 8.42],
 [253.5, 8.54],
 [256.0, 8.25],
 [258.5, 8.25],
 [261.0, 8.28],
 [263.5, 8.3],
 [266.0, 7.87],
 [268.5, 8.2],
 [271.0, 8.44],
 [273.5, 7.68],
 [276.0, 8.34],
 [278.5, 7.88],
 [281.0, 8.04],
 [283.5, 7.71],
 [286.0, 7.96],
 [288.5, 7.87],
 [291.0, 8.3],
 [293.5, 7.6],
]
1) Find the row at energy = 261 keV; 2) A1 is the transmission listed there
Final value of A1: 8.28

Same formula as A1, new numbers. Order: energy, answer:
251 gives 8.42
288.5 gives 7.87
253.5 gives 8.54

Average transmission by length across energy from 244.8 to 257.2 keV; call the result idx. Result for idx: 8.5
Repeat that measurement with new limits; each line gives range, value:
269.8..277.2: 8.15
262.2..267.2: 8.09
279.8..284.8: 7.87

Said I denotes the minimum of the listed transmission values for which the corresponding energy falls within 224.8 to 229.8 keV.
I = 7.48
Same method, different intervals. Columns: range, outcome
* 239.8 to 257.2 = 8.15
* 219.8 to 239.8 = 7.45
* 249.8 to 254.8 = 8.42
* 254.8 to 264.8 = 8.25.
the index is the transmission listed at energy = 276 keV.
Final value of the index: 8.34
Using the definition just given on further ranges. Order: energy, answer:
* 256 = 8.25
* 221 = 7.74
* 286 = 7.96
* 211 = 7.84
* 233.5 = 7.83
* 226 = 7.48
